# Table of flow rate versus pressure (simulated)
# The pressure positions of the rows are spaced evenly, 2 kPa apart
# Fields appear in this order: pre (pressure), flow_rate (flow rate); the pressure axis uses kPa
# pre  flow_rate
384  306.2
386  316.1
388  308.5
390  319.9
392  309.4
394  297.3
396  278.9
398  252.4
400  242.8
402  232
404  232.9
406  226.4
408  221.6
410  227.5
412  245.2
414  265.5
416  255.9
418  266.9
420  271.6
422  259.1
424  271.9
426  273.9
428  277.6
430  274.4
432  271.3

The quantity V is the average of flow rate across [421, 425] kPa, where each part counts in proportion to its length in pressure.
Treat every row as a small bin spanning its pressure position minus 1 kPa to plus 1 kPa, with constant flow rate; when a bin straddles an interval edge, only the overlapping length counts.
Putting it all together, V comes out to 266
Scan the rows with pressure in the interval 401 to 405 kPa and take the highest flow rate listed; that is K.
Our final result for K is 232.9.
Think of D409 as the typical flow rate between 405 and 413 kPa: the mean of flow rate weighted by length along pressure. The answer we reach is 230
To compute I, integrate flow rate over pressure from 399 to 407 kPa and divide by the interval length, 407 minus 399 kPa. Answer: 234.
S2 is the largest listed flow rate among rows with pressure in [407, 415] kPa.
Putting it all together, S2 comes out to 265.5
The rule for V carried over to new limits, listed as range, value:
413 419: 263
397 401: 248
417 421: 269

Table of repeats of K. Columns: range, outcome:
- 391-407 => 309.4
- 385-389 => 316.1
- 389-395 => 319.9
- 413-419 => 266.9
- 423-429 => 277.6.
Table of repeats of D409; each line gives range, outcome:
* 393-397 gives 288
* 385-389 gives 312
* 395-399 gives 266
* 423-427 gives 273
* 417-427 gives 269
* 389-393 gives 315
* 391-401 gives 276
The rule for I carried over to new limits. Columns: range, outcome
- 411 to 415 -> 255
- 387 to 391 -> 314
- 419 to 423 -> 265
